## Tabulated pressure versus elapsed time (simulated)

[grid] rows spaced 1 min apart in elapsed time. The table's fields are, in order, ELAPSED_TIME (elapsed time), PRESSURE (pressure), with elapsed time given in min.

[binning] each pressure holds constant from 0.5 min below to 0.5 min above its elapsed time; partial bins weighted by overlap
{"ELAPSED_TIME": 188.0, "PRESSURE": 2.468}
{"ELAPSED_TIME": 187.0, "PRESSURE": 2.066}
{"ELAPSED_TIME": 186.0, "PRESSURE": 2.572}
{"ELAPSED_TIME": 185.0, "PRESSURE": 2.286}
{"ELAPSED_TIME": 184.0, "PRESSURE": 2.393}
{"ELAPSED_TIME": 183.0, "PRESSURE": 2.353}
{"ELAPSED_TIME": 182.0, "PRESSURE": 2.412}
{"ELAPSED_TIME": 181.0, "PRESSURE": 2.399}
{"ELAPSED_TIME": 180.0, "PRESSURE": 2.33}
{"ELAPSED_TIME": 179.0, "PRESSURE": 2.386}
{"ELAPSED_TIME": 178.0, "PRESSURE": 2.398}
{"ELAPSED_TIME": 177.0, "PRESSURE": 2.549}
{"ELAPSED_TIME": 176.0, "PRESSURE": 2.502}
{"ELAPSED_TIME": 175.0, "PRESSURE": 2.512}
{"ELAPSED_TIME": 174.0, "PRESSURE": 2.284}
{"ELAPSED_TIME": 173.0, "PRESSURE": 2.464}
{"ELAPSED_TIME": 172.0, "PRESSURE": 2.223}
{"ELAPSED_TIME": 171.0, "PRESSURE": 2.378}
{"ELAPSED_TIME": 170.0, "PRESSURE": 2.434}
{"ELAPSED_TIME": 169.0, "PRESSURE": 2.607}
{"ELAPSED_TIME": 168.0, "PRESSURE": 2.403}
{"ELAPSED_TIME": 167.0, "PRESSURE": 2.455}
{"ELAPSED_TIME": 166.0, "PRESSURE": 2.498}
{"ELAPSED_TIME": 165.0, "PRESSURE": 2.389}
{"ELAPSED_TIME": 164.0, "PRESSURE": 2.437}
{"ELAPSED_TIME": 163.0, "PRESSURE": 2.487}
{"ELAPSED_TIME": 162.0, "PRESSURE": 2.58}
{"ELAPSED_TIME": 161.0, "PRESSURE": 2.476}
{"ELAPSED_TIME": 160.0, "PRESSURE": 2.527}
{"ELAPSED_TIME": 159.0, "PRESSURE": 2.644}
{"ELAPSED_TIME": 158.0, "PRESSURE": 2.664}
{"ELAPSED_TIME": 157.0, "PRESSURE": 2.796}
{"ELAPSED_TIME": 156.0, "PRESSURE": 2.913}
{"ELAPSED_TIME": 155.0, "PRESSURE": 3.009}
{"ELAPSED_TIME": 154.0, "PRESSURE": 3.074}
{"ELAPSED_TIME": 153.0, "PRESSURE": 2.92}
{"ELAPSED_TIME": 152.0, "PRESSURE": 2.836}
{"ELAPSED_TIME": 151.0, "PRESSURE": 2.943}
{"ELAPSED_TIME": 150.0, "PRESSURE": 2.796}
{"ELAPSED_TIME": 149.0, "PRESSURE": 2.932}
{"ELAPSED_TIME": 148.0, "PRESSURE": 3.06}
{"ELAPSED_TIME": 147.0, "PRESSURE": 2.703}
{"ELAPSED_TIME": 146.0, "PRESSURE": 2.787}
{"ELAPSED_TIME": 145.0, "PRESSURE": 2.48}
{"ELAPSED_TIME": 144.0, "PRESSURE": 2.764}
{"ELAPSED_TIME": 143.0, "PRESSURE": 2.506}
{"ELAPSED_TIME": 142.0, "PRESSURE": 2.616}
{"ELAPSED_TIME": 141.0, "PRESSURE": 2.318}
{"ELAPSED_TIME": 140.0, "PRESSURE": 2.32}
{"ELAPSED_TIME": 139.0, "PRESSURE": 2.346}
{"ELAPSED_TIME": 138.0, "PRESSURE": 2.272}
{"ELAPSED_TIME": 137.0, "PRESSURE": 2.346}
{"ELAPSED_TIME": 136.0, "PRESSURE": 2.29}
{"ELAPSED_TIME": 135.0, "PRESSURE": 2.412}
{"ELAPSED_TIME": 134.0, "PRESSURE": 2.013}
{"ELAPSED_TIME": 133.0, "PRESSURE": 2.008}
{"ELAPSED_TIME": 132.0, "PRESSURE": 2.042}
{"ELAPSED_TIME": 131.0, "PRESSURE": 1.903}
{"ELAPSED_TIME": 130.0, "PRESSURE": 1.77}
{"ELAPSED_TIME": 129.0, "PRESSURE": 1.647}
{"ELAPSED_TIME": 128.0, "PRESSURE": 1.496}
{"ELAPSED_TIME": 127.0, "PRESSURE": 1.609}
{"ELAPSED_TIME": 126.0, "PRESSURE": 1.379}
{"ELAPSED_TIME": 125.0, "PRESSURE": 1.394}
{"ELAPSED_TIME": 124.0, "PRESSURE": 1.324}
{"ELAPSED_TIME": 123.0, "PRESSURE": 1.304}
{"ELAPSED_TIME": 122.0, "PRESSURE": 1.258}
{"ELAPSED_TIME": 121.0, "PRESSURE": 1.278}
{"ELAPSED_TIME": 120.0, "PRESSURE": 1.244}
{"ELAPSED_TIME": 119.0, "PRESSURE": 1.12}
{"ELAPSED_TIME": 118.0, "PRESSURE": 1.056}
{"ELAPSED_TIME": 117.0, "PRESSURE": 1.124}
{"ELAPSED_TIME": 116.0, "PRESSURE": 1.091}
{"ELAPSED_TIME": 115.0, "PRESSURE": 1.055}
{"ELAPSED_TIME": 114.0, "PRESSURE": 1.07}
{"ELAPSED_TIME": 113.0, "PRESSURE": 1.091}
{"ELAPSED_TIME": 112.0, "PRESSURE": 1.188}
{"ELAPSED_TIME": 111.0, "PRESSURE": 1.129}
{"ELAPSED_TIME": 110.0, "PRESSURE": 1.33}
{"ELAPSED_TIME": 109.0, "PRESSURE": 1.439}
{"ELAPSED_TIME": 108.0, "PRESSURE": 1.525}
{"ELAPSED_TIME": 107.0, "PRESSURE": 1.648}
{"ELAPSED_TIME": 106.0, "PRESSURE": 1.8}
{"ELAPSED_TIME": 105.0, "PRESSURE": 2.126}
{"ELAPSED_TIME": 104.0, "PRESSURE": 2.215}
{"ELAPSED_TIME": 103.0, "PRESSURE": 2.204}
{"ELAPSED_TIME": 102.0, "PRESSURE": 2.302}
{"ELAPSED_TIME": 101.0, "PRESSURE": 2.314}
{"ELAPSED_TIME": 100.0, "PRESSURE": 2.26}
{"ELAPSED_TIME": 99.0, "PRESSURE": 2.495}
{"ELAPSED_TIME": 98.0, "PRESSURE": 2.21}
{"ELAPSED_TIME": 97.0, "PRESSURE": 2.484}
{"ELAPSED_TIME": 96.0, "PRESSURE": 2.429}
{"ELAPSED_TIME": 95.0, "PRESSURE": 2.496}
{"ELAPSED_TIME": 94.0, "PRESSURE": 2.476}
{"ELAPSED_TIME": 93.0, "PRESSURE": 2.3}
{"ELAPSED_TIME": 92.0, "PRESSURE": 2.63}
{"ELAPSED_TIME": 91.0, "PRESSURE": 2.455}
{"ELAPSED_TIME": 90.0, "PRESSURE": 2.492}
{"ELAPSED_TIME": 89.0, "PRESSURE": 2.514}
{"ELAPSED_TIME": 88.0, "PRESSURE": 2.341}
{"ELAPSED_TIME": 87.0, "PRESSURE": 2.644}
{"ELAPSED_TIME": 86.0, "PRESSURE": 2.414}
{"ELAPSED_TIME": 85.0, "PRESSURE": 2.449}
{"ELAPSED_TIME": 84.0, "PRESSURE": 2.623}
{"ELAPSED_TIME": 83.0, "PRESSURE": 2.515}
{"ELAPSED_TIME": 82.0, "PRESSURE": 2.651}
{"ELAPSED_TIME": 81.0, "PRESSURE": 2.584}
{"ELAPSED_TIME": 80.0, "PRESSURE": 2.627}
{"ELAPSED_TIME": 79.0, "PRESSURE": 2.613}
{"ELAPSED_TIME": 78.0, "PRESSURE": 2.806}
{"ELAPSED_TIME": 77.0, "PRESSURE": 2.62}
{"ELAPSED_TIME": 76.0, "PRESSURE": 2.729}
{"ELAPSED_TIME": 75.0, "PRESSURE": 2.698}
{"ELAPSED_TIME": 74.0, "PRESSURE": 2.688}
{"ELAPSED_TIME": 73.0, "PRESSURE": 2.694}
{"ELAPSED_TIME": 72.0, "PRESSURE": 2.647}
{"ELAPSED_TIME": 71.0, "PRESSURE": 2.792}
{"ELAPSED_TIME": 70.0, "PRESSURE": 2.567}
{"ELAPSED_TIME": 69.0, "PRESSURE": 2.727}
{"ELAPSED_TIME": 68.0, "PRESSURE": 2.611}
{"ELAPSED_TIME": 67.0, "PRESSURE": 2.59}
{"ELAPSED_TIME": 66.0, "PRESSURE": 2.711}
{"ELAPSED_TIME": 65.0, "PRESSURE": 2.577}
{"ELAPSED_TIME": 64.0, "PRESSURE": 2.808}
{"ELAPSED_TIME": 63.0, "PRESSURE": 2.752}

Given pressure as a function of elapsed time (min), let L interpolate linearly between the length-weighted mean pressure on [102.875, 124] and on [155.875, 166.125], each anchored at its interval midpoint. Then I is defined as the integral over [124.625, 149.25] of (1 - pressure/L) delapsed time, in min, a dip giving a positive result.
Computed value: -2.8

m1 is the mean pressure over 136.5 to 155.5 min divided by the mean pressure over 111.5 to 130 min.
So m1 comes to 2.1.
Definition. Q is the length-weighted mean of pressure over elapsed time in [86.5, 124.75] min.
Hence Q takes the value 1.83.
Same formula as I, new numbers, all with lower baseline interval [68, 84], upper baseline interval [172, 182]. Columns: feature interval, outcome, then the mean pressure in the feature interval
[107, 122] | 7.9 min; 1.21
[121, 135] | 4.9 min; 1.64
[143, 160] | -2.3 min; 2.81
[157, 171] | -0.4 min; 2.51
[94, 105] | 1.1 min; 2.34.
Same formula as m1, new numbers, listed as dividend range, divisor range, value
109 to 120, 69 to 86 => 0.43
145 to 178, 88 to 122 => 1.43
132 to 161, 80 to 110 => 1.13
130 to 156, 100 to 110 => 1.31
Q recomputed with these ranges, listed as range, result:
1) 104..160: 2.01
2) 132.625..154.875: 2.59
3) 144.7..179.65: 2.62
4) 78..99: 2.5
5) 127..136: 1.92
